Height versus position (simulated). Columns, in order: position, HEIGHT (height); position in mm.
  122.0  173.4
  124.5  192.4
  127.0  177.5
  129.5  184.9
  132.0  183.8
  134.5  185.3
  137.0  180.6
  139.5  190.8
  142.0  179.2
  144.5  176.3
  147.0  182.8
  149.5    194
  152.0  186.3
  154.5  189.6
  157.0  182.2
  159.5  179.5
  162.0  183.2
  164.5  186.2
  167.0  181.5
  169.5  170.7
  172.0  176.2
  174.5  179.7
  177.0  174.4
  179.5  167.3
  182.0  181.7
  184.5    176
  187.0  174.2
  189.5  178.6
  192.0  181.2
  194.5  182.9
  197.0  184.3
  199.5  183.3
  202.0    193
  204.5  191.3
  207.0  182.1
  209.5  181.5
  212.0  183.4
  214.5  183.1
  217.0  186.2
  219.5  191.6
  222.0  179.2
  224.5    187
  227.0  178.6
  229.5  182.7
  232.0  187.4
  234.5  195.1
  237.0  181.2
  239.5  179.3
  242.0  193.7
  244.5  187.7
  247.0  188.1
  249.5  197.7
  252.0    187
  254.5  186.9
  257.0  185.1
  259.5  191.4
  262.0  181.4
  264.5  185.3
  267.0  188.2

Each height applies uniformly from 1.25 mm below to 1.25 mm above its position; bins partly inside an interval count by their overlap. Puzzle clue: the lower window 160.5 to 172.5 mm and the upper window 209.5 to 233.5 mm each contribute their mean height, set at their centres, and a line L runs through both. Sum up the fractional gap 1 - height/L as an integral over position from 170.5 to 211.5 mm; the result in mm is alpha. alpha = 0.3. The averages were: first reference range 180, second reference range 184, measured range 180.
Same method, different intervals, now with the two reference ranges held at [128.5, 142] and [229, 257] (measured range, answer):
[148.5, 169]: 0.1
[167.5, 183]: 0.9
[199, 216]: 0.1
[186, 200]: 0.4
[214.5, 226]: 0.1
